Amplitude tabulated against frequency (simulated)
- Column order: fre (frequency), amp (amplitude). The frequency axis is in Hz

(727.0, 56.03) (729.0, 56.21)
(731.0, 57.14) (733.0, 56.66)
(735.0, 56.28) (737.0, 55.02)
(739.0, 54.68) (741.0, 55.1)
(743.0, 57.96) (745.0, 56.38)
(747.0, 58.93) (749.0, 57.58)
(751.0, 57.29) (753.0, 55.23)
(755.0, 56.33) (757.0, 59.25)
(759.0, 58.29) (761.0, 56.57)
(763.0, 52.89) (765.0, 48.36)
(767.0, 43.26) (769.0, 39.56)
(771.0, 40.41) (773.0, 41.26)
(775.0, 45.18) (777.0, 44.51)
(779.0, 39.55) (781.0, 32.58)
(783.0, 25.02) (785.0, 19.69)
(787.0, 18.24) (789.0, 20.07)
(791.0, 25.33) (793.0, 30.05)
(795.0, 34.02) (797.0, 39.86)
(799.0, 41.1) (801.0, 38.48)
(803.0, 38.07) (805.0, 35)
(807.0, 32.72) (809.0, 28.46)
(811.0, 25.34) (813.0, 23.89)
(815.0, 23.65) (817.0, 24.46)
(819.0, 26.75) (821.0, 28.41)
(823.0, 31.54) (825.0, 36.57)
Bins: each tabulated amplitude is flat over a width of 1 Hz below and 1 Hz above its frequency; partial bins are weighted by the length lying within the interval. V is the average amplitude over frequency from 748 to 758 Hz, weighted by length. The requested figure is 57.1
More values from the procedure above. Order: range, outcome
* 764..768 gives 45.8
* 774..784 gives 37.4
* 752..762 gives 57.1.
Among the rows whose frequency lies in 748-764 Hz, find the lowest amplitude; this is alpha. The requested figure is 52.89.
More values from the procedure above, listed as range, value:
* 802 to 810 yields 28.46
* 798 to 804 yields 38.07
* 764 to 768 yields 43.26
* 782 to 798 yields 18.24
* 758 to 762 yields 56.57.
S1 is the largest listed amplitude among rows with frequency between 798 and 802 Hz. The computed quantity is 41.1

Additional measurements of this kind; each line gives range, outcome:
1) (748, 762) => 59.25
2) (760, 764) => 56.57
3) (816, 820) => 26.75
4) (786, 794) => 30.05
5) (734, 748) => 58.93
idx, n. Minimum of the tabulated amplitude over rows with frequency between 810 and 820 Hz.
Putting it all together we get 23.65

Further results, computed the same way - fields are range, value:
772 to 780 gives 39.55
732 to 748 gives 54.68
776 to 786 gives 19.69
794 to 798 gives 34.02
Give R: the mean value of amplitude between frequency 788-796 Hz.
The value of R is 27.4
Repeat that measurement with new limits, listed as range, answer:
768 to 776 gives 41.6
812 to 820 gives 24.7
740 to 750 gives 57.2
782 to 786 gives 22.4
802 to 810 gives 33.6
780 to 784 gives 28.8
